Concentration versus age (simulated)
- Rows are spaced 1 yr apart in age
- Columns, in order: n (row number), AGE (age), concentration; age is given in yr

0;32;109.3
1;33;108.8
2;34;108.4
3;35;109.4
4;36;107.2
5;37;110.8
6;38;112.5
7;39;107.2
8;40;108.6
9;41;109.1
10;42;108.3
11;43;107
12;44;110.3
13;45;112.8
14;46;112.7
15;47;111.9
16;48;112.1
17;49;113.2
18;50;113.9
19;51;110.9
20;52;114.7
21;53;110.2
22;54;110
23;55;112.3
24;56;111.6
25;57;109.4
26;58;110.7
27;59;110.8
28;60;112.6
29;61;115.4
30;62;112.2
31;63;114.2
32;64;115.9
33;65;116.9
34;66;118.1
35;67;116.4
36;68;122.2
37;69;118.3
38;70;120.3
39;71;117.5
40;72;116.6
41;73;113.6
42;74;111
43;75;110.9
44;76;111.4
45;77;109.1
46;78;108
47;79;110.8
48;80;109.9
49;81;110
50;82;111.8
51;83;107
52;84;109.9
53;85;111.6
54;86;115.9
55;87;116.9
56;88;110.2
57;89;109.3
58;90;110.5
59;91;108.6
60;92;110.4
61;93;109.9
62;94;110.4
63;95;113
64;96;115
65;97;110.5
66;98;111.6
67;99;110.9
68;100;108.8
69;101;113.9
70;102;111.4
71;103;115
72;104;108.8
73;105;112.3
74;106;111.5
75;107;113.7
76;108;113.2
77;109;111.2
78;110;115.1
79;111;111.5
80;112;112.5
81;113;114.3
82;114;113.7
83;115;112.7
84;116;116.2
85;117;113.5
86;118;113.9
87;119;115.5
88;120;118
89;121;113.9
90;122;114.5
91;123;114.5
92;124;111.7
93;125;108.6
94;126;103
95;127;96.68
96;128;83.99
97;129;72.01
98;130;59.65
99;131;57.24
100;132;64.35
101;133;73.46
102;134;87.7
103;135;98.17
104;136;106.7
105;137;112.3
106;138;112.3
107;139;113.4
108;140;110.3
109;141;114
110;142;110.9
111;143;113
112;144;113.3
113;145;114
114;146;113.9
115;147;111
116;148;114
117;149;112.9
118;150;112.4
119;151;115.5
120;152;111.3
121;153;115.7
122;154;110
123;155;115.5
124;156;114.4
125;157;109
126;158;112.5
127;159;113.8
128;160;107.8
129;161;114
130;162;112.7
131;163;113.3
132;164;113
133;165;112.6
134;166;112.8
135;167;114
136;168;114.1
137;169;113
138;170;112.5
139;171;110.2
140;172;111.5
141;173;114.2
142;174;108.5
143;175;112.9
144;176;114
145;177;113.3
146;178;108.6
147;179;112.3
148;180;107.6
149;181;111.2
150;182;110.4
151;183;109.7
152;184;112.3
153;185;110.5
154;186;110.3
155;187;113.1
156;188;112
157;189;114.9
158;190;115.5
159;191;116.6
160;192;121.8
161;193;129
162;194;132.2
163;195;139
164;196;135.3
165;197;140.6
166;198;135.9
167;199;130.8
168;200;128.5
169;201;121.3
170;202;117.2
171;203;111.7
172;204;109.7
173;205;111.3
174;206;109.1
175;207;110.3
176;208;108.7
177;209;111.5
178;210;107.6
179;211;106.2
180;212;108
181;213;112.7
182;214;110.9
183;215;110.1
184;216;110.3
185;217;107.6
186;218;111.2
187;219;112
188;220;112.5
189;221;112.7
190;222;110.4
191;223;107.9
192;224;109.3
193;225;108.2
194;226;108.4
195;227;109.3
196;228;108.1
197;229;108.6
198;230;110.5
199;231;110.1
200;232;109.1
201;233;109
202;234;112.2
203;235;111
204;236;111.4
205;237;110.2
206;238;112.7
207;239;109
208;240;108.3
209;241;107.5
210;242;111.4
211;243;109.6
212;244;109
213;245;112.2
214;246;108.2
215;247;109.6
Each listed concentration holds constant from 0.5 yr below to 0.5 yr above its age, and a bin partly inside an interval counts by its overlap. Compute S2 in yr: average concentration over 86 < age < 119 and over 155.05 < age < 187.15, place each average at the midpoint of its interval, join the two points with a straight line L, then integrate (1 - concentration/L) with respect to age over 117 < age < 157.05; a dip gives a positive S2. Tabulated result 2.67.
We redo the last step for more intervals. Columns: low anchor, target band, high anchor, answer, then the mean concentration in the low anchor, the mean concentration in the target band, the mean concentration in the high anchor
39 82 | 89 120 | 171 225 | 0.3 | 113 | 112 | 115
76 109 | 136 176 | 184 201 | 2.2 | 111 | 113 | 124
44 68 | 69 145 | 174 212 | 4.2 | 113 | 108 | 117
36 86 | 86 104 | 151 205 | 0.3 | 112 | 112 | 116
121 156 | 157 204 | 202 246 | -4.3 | 103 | 116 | 110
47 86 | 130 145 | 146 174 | 1.9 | 113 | 98.3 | 113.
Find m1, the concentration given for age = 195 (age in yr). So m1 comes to 139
